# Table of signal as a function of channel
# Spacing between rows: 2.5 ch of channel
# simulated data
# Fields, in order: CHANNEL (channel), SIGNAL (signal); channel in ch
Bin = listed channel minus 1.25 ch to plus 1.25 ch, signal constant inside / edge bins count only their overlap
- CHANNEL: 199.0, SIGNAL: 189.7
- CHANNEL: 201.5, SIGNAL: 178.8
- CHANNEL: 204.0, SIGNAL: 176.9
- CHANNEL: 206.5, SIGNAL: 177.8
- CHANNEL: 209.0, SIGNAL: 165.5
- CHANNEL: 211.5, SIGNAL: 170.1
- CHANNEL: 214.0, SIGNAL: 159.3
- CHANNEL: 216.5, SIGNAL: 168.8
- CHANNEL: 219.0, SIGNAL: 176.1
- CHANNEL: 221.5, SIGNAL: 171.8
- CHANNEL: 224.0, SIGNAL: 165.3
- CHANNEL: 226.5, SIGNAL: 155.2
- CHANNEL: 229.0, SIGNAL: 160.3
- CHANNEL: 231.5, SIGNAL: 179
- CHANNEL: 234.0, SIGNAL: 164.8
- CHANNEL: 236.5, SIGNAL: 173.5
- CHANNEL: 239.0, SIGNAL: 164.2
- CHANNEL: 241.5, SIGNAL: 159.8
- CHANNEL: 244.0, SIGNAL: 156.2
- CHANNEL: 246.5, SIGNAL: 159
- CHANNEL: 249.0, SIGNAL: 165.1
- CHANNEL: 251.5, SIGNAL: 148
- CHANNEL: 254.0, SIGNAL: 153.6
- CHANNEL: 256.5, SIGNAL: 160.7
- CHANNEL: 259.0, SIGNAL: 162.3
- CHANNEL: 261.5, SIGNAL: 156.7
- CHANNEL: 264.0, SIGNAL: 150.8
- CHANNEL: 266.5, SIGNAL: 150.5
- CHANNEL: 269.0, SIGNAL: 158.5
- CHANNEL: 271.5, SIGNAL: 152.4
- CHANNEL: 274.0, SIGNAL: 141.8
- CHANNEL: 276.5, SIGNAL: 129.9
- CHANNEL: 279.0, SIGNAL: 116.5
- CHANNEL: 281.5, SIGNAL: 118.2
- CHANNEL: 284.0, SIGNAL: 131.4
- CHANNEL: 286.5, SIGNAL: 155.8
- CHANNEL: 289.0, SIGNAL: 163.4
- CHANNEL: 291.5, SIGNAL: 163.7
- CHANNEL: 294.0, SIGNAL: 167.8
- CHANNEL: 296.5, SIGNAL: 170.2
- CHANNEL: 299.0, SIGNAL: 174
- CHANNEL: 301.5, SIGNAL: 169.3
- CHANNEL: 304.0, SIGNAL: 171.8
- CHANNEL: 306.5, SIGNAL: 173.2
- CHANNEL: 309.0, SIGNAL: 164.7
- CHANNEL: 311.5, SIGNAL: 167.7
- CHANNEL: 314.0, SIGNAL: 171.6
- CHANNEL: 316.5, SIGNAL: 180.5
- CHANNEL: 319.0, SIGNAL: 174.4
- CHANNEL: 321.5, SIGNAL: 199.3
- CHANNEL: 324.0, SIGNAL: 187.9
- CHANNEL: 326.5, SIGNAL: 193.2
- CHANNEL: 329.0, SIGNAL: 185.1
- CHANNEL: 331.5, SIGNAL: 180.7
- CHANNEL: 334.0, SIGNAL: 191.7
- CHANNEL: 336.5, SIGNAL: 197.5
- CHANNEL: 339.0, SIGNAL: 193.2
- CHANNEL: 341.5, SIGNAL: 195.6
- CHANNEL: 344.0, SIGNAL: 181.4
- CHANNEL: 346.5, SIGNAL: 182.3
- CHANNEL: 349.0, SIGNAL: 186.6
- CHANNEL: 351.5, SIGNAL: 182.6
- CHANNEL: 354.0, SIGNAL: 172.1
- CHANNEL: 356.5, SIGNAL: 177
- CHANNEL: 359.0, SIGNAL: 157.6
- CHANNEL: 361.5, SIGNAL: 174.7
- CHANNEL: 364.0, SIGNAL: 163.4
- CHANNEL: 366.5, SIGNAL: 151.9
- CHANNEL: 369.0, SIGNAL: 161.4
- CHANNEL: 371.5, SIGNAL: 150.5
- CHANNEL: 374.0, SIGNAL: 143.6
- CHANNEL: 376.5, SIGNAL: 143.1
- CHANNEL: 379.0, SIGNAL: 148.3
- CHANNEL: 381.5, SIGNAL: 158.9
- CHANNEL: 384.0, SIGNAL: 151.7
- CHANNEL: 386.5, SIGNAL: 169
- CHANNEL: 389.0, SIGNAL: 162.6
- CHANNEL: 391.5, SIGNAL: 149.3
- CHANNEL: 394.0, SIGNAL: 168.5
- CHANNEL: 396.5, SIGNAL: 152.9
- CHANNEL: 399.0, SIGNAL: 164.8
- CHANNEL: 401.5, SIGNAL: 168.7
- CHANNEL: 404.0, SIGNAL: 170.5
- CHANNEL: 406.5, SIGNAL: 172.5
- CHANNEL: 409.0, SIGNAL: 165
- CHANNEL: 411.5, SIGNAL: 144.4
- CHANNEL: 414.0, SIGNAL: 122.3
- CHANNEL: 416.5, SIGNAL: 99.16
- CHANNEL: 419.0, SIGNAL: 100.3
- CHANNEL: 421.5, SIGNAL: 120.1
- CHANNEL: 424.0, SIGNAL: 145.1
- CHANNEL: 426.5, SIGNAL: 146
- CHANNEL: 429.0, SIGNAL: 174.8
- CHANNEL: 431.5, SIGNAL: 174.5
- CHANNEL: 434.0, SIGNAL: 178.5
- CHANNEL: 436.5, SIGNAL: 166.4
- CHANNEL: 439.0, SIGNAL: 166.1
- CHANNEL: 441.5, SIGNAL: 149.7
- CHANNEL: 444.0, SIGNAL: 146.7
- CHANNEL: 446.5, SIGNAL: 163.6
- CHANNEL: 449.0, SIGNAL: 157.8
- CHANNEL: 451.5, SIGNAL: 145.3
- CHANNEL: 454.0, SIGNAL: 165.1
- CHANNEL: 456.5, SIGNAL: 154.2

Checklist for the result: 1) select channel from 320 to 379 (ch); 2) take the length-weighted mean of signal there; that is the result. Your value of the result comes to 176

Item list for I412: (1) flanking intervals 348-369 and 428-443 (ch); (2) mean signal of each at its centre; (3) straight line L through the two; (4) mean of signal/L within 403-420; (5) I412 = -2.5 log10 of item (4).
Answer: 0.21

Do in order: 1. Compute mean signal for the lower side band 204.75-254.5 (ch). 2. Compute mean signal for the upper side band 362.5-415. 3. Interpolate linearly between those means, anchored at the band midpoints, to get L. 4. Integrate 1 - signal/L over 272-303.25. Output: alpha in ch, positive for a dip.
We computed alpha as 2.2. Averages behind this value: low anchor 165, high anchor 157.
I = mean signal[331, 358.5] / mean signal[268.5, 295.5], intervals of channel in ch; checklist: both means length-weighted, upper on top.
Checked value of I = 1.3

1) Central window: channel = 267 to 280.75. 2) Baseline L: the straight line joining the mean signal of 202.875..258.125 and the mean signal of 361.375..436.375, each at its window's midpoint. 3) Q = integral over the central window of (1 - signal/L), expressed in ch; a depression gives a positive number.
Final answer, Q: 1.9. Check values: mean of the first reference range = 165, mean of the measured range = 140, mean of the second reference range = 153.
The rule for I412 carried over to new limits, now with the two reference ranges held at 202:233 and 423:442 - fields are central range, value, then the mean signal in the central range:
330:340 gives -0.15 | 191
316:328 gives -0.13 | 187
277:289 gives 0.24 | 134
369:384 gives 0.10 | 150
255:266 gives 0.07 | 157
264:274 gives 0.11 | 152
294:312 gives -0.02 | 170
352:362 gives -0.04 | 171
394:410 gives -0.01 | 166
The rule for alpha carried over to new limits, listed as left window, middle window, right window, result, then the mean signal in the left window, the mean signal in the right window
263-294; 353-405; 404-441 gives -4.23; 145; 149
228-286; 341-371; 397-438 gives -4.18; 153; 151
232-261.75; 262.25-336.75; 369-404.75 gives -2.40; 161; 157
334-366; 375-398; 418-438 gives 1.47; 180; 152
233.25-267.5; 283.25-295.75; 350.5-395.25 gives 0.11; 159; 160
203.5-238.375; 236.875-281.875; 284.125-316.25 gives 4.42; 169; 167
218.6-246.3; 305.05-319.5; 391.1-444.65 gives -1.10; 165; 152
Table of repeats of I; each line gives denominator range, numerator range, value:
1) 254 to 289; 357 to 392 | 1.07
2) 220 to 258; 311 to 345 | 1.15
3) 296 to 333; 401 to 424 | 0.79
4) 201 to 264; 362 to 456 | 0.93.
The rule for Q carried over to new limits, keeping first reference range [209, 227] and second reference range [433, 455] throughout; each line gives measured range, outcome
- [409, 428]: 3.8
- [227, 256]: 0.8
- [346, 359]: -1.2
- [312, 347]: -4.9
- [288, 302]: -0.3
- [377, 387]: 0.4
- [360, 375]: 0.4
